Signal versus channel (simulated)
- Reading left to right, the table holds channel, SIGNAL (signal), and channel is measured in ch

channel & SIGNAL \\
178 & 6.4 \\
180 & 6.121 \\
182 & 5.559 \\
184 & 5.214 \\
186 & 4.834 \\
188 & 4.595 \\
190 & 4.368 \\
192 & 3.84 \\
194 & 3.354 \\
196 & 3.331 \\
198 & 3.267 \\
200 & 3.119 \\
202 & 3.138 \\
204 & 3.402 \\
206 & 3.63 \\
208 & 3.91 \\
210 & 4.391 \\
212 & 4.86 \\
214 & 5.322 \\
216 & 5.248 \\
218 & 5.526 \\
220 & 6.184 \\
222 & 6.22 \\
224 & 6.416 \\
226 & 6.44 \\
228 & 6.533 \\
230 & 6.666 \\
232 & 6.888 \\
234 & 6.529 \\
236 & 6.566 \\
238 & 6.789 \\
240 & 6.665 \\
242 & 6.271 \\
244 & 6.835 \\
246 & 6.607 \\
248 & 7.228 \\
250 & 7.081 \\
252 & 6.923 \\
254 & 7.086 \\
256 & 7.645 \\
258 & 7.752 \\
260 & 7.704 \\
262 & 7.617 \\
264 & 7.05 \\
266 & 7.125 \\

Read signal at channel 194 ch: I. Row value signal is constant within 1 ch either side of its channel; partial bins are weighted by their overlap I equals 3.354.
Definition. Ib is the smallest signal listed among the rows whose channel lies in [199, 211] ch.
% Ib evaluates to 3.119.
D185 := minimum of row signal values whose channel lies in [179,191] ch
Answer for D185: 4.368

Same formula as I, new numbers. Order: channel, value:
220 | 6.184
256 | 7.645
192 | 3.84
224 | 6.416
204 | 3.402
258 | 7.752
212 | 4.86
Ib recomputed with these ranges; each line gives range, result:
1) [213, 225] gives 5.248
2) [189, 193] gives 3.84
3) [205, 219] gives 3.63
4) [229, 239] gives 6.529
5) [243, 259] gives 6.607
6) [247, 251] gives 7.081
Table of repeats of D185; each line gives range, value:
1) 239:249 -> 6.271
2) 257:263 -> 7.617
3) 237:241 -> 6.665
